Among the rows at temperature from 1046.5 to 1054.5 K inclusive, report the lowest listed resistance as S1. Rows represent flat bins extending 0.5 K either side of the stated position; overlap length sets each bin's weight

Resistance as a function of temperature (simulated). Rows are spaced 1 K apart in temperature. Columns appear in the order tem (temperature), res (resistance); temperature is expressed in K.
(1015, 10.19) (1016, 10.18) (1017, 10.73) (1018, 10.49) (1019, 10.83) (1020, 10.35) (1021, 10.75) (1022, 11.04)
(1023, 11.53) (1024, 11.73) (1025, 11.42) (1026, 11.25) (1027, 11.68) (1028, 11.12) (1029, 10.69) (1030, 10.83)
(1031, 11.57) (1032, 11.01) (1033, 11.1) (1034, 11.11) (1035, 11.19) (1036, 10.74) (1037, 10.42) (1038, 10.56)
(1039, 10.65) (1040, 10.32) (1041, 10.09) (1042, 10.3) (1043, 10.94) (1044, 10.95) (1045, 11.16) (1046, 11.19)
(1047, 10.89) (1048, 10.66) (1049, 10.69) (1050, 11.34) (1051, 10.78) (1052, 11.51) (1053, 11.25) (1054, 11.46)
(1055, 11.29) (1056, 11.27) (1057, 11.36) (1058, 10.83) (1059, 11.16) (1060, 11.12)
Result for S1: 10.66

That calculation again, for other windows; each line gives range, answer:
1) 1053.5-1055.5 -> 11.29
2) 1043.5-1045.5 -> 10.95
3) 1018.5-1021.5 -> 10.35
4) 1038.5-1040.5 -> 10.32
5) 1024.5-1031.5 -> 10.69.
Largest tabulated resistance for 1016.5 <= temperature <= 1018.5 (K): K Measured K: 10.73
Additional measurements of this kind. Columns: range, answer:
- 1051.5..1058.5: 11.51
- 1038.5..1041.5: 10.65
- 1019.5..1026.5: 11.73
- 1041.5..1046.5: 11.19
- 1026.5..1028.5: 11.68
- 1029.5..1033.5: 11.57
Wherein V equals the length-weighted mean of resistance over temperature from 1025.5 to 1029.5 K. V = 11.2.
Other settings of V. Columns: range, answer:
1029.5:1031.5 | 11.2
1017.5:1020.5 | 10.6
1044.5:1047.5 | 11.1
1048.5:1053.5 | 11.1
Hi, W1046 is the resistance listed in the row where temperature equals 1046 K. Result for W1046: 11.19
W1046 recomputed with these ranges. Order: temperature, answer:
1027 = 11.68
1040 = 10.32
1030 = 10.83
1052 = 11.51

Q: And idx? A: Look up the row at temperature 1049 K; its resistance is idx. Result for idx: 10.69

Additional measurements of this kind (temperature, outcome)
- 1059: 11.16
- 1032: 11.01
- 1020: 10.35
